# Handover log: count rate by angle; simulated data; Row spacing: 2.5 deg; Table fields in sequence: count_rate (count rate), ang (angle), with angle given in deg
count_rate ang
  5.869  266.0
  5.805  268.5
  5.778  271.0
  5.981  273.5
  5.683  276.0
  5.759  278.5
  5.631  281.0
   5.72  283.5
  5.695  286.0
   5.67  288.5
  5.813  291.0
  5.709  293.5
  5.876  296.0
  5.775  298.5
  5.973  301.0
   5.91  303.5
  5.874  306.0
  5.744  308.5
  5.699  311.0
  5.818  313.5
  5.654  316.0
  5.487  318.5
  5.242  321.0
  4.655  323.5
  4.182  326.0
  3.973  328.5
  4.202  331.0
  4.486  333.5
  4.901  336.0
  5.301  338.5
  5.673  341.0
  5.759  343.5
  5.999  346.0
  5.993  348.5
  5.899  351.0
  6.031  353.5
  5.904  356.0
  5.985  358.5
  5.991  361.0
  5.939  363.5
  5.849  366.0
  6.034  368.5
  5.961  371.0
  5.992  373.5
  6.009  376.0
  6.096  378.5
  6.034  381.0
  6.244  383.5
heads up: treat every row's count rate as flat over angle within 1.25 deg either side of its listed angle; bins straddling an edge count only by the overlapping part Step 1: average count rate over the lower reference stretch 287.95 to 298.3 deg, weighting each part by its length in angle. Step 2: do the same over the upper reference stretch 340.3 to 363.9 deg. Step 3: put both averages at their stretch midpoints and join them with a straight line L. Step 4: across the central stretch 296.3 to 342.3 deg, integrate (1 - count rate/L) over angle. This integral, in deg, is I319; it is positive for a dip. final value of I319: 4.5 deg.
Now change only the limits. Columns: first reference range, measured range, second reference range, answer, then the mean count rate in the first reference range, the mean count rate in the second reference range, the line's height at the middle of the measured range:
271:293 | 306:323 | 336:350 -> 0.36 deg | 5.74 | 5.67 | 5.71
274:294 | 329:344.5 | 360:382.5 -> 2.36 deg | 5.72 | 5.99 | 5.88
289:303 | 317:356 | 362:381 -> 4.63 deg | 5.83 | 5.99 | 5.91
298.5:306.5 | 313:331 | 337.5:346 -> 2.70 deg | 5.9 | 5.65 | 5.78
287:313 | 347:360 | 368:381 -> -0.01 deg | 5.8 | 6.02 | 5.96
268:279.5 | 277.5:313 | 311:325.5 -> -1.28 deg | 5.8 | 5.34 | 5.58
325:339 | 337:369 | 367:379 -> -3.77 deg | 4.47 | 6.01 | 5.26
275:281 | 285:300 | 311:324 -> -0.41 deg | 5.7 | 5.44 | 5.61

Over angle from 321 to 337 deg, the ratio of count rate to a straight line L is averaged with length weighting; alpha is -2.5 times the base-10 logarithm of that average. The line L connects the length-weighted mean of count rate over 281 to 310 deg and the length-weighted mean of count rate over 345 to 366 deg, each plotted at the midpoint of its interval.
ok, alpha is 0.30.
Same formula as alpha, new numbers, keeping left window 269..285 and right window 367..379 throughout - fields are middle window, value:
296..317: 0.005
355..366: 0.006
